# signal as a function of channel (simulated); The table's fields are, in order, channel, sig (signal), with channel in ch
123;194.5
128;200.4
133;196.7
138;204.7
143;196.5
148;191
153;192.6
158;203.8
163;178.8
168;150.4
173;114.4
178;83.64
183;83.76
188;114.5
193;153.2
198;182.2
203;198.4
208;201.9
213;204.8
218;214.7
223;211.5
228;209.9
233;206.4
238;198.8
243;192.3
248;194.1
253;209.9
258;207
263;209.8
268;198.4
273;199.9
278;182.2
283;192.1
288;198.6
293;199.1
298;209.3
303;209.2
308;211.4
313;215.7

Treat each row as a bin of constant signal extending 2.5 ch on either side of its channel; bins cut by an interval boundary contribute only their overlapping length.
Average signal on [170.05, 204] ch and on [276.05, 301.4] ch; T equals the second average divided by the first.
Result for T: 1.51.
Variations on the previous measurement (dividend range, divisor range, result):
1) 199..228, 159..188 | 1.63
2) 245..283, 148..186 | 1.36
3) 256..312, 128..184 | 1.21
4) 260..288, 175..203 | 1.51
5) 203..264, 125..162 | 1.04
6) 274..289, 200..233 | 0.93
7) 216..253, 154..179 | 1.34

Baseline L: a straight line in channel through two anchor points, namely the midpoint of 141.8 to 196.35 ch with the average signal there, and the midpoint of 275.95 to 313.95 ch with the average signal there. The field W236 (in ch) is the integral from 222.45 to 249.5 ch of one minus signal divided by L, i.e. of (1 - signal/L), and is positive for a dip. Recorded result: -3.7 ch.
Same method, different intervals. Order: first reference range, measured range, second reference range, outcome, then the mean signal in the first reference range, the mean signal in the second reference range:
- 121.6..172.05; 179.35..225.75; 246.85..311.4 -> 5.41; 189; 202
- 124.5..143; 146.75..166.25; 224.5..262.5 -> 1.02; 200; 203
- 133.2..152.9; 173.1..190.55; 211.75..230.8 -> 9.14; 197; 211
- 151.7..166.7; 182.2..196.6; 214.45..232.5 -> 5.29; 188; 211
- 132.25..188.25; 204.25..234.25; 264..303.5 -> -4.97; 160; 198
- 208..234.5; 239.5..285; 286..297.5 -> 1.25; 209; 201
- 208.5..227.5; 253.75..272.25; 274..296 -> -0.56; 209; 194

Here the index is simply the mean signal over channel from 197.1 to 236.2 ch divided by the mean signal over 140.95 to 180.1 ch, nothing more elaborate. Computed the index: 1.2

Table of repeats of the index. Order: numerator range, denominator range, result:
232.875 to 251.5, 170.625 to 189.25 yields 2.02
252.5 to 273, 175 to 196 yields 1.85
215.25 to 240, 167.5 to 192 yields 1.92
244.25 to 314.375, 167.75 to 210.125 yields 1.43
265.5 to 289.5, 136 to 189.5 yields 1.24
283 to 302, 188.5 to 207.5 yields 1.16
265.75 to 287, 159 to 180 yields 1.40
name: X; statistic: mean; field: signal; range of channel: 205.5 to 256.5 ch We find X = 204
